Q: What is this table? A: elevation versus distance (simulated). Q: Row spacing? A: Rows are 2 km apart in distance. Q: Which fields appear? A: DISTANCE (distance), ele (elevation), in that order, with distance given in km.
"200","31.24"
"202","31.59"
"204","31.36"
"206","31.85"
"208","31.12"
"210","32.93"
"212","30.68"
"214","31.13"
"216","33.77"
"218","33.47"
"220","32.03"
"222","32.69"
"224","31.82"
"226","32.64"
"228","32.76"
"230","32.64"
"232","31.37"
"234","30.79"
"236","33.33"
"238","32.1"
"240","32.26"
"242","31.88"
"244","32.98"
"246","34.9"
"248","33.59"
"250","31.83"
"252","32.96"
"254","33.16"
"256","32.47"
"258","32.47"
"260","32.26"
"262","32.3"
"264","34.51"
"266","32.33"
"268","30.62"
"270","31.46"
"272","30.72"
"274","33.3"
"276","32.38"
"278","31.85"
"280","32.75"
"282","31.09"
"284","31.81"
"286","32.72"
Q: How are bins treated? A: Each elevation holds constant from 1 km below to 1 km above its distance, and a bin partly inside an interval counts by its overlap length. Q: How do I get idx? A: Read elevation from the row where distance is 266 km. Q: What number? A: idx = 32.33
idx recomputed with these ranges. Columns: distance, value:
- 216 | 33.77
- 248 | 33.59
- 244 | 32.98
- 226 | 32.64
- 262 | 32.3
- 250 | 31.83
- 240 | 32.26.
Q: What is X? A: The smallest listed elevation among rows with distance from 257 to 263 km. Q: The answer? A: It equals 32.26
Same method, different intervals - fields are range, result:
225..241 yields 30.79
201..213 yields 30.68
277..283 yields 31.09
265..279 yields 30.62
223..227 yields 31.82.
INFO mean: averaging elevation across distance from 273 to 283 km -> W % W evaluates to 32.3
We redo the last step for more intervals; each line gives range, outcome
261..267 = 33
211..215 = 30.9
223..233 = 32.2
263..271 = 32.2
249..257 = 32.6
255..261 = 32.4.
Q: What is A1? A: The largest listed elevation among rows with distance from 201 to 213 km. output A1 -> 32.93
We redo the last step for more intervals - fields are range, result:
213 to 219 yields 33.77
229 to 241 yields 33.33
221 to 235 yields 32.76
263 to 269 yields 34.51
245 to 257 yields 34.9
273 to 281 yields 33.3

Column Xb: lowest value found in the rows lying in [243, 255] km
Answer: 31.83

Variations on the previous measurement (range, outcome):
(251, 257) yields 32.47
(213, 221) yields 31.13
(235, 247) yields 31.88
